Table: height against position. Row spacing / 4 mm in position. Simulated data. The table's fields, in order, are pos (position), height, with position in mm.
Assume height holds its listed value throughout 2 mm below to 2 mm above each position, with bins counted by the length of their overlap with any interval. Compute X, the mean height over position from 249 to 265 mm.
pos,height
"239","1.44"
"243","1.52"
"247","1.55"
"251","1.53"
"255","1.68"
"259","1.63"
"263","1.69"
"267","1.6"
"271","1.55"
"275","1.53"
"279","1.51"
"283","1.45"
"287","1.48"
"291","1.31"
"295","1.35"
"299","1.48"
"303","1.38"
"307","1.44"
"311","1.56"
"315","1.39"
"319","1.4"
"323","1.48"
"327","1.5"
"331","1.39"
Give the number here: 1.63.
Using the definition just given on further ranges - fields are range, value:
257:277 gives 1.6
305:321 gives 1.45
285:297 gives 1.38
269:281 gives 1.53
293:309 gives 1.41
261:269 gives 1.65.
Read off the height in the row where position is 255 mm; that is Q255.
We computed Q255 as 1.68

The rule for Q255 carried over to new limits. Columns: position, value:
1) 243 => 1.52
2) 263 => 1.69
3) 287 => 1.48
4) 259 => 1.63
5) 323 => 1.48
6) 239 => 1.44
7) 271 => 1.55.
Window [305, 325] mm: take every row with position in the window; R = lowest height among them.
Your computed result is 1.39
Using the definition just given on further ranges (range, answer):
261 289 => 1.45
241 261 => 1.52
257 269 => 1.6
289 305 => 1.31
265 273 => 1.55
